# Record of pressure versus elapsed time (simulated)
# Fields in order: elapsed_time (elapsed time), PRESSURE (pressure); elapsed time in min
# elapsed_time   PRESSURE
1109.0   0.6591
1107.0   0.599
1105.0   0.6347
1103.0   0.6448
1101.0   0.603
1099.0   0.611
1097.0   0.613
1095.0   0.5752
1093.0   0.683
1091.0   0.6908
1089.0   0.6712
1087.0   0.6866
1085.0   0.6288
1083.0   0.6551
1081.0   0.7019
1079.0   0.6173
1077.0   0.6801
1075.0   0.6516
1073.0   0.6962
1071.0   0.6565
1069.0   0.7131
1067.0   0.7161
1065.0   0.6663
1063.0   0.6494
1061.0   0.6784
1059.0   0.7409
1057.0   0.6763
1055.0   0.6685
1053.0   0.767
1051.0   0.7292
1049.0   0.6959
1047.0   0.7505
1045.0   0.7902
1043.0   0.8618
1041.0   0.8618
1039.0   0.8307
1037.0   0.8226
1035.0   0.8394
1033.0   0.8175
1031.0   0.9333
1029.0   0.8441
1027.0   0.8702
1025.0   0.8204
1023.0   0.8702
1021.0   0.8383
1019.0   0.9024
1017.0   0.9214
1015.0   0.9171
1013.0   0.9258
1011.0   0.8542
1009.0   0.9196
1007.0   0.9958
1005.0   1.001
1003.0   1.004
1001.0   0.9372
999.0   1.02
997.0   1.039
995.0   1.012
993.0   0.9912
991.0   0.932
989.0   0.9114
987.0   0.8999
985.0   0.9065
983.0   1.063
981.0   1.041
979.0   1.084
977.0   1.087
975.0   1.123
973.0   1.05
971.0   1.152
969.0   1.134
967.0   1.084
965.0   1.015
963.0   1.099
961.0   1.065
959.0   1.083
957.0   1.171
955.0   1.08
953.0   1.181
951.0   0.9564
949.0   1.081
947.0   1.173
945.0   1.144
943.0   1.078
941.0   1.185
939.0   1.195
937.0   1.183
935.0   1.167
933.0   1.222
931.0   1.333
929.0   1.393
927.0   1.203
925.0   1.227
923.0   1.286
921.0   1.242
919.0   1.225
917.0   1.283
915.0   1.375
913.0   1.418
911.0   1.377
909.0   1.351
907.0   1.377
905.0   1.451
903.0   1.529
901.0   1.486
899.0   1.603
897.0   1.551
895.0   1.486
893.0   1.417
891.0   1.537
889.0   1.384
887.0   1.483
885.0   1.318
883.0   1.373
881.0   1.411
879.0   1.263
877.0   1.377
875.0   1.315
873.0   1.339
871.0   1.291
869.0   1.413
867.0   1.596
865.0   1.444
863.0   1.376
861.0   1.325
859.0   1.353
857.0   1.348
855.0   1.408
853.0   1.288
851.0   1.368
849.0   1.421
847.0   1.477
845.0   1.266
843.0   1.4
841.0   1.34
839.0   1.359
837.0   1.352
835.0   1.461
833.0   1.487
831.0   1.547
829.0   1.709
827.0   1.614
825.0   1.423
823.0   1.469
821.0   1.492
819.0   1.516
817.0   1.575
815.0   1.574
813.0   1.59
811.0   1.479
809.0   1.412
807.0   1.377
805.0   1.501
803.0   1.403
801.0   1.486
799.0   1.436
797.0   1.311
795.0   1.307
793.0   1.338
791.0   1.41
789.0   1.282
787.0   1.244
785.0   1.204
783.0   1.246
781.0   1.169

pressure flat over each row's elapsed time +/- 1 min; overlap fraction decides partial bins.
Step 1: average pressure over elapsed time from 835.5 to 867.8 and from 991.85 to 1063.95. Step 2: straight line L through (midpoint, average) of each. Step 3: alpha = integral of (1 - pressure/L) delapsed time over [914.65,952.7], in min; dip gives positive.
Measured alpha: -2.2 min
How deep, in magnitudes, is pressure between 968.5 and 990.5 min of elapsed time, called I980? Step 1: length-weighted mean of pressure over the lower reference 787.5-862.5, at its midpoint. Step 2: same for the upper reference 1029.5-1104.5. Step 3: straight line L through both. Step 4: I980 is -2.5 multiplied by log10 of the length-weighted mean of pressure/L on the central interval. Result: -0.07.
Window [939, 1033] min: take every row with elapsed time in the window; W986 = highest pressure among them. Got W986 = 1.195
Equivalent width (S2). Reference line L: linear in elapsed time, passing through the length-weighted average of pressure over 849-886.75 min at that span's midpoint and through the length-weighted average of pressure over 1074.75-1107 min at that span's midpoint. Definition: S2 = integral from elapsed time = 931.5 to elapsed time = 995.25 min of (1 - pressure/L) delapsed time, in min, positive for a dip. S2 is -1.33 min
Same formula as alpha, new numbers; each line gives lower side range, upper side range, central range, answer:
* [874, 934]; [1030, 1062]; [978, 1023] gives 0.5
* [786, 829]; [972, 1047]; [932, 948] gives -0.9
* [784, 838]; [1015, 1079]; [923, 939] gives -2.1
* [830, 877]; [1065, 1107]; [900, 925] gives -3.3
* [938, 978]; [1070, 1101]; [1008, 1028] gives 0.2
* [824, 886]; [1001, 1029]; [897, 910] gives -2.3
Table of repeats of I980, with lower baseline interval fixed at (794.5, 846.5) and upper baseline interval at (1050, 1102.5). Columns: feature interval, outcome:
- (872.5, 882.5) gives -0.05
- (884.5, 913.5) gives -0.19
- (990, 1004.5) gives -0.09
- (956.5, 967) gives -0.06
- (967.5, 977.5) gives -0.12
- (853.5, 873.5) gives -0.05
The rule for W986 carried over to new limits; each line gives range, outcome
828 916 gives 1.709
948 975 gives 1.181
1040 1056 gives 0.8618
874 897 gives 1.551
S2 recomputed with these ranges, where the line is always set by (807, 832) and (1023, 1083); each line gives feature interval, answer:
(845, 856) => 0.3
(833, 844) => 0.5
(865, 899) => -2.6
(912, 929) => -1.4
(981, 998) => -0.2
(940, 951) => -0.1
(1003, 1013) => -0.5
